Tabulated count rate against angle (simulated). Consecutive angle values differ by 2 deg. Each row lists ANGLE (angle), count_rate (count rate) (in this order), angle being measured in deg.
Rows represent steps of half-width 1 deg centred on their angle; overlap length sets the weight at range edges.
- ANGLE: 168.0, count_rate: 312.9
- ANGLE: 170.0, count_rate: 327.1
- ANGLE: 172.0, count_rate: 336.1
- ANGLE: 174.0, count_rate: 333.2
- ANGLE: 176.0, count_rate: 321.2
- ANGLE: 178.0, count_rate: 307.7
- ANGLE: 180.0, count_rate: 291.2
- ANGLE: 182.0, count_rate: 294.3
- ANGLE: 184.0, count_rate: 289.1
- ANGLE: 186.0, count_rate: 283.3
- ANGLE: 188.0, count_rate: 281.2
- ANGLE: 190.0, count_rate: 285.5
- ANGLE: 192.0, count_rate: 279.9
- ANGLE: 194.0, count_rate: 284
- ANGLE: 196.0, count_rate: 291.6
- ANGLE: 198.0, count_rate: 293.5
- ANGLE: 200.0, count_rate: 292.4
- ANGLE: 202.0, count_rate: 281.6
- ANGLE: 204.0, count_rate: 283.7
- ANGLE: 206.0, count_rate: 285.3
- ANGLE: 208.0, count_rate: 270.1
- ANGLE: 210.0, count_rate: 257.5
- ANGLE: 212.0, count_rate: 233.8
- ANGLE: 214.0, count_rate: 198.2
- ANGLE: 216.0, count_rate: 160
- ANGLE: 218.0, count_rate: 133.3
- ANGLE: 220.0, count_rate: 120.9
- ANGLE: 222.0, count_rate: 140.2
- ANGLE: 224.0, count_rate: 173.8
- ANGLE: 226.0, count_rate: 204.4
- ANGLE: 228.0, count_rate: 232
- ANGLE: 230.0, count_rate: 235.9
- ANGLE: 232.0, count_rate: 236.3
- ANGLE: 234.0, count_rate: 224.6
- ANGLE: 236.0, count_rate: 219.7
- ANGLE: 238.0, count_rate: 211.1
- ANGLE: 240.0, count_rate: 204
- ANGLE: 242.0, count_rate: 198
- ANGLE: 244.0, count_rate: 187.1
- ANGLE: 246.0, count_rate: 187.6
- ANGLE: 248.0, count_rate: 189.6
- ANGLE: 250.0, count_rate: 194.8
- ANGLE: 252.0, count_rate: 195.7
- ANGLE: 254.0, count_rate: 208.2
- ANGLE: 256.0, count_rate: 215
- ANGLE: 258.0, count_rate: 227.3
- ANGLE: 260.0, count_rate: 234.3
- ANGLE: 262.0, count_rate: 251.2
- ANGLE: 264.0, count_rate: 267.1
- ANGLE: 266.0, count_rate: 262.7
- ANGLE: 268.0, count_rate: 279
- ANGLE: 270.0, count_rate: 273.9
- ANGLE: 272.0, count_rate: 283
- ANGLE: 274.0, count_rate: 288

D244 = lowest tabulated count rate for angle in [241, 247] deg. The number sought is 187.1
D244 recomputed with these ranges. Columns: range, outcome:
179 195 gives 279.9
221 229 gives 140.2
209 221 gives 120.9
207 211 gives 257.5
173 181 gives 291.2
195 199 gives 291.6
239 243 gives 198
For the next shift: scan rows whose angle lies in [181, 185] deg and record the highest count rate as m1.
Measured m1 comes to 294.3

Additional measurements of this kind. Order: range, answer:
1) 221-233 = 236.3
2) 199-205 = 292.4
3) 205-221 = 285.3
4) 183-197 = 291.6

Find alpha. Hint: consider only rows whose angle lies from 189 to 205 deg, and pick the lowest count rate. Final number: 279.9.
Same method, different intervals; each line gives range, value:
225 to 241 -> 204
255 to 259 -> 215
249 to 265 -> 194.8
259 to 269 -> 234.3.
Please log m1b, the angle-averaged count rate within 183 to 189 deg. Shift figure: 285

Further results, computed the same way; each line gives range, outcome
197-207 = 287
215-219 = 147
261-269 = 265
